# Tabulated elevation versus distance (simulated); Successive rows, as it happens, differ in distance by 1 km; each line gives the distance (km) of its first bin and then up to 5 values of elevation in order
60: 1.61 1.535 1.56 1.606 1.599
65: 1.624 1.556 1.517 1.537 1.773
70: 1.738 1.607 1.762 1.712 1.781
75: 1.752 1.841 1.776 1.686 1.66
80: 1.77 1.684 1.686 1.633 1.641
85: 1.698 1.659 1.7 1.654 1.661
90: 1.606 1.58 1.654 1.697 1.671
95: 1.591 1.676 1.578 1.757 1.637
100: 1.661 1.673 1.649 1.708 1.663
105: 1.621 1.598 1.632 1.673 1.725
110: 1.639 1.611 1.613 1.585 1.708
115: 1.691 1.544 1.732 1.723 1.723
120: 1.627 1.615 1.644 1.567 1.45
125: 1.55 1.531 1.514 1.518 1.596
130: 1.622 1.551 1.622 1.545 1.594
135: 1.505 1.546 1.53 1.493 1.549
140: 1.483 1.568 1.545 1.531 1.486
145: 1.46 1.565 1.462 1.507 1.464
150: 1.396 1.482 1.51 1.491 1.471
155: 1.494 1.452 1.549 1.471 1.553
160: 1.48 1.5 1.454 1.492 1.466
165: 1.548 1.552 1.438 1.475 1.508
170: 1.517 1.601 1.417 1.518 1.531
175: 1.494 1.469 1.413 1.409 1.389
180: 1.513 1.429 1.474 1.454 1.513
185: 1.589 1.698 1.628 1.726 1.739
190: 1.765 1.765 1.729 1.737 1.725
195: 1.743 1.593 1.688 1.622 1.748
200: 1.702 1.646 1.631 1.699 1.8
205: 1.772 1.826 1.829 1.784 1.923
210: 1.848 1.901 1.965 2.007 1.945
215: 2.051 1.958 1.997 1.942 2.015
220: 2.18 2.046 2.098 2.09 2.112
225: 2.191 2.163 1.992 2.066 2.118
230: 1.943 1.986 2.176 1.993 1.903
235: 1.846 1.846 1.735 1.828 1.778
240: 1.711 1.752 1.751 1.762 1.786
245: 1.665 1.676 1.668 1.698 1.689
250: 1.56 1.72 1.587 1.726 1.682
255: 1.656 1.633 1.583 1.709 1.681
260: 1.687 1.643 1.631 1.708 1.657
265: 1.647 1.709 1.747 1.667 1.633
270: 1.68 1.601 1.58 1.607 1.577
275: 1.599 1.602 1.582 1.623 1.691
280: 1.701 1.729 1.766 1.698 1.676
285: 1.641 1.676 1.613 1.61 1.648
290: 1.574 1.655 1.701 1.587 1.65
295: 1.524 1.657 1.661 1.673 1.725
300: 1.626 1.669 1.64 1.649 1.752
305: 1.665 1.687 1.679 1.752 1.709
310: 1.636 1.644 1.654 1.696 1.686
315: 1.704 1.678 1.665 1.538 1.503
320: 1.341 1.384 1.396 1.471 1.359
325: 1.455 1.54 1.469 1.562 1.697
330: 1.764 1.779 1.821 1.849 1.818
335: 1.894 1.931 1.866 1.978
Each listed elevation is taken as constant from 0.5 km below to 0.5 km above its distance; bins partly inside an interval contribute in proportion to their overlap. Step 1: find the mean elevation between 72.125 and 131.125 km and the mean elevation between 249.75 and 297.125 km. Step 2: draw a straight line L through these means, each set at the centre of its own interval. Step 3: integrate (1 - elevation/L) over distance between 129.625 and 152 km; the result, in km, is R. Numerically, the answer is 1.8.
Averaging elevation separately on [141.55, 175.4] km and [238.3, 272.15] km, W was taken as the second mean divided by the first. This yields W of 1.12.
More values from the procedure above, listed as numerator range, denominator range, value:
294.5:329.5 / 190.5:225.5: 0.86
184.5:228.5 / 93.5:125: 1.13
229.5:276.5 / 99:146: 1.08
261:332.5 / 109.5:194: 1.05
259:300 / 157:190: 1.09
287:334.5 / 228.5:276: 0.94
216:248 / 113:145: 1.22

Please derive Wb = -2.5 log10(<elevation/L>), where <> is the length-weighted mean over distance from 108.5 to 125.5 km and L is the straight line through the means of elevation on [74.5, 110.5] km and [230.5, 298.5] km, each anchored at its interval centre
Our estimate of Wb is 0.03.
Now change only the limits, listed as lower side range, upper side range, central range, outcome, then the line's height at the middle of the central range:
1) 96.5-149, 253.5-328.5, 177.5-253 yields -0.12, 1.61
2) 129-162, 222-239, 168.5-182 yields 0.14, 1.68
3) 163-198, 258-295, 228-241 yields -0.18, 1.61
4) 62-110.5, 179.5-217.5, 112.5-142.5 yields 0.07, 1.69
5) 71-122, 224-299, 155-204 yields 0.09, 1.7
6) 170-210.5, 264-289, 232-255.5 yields -0.07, 1.65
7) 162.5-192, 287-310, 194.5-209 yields -0.11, 1.56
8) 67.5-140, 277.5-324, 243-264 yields -0.02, 1.64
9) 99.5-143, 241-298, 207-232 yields -0.22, 1.64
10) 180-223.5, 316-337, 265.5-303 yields 0.02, 1.68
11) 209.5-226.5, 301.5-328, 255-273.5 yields 0.10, 1.82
